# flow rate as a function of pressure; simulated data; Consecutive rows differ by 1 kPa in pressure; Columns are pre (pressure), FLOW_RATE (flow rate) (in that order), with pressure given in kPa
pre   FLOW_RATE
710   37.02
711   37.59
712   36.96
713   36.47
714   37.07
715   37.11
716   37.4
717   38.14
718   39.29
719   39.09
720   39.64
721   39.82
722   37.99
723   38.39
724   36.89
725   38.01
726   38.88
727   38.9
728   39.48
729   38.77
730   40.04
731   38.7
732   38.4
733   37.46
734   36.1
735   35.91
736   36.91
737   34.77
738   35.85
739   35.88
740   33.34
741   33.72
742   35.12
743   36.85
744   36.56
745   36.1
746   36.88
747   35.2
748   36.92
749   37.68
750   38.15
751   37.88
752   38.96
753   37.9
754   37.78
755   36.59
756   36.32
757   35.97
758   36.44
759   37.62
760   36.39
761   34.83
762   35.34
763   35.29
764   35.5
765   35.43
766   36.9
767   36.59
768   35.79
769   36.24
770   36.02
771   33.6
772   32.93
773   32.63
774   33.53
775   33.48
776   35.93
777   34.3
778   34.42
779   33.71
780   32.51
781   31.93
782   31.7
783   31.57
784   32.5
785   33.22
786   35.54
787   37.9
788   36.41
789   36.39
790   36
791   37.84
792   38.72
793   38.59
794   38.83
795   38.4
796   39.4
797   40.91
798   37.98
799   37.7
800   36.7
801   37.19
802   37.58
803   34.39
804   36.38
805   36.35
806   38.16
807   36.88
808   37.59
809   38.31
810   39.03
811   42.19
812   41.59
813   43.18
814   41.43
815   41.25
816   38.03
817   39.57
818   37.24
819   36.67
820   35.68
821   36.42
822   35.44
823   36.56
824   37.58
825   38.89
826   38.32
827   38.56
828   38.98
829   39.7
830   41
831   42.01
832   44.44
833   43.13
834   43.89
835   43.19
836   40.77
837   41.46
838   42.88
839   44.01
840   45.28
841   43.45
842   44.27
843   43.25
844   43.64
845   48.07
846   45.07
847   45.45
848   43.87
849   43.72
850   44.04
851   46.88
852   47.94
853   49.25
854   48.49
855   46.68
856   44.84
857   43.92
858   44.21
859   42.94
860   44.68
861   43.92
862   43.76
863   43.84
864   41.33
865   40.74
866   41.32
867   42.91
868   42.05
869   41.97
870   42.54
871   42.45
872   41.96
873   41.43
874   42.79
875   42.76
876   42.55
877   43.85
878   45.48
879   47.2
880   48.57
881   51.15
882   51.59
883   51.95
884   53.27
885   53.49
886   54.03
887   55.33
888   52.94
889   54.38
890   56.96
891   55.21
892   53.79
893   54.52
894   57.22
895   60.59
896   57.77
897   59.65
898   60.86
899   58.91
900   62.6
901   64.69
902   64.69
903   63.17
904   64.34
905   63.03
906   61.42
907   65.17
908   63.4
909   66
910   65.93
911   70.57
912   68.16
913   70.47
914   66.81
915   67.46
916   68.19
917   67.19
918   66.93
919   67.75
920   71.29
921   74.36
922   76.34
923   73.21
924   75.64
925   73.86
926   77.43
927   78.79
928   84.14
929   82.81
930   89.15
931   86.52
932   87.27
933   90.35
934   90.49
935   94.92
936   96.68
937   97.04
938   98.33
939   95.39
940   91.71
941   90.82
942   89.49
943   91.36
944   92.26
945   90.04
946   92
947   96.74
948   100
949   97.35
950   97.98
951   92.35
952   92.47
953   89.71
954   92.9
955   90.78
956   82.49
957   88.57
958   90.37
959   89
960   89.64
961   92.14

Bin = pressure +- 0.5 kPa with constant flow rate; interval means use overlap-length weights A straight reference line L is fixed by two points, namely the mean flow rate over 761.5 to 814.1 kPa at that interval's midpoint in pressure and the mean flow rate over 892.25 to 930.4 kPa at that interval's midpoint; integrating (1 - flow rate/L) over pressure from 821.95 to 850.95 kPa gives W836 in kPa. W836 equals 3.9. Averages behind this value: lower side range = 36.4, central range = 42.3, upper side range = 67.9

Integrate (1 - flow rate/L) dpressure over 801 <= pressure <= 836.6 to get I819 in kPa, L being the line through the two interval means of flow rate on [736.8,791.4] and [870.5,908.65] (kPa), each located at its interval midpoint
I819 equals 3.7 kPa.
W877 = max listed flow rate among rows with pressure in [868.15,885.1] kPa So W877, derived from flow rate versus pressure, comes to 53.49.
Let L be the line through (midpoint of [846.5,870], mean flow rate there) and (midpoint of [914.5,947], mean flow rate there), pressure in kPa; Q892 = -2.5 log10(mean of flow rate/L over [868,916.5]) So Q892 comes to 0.13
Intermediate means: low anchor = 44.3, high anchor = 83.6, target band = 56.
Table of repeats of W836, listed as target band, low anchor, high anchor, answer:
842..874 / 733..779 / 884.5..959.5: 8.6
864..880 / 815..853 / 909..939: 4.0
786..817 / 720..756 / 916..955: 8.6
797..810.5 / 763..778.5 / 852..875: 0.2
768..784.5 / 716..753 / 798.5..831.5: 1.9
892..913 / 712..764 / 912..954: 4.0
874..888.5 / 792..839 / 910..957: 3.4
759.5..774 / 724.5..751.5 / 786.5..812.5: 0.9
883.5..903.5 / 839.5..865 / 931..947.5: 2.9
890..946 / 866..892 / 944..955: -0.4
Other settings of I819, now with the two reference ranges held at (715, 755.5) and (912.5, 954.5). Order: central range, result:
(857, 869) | 4.4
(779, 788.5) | 3.0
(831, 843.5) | 3.8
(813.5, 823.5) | 3.4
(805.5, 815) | 2.7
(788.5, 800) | 3.0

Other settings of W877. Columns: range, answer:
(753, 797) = 40.91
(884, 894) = 57.22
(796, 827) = 43.18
